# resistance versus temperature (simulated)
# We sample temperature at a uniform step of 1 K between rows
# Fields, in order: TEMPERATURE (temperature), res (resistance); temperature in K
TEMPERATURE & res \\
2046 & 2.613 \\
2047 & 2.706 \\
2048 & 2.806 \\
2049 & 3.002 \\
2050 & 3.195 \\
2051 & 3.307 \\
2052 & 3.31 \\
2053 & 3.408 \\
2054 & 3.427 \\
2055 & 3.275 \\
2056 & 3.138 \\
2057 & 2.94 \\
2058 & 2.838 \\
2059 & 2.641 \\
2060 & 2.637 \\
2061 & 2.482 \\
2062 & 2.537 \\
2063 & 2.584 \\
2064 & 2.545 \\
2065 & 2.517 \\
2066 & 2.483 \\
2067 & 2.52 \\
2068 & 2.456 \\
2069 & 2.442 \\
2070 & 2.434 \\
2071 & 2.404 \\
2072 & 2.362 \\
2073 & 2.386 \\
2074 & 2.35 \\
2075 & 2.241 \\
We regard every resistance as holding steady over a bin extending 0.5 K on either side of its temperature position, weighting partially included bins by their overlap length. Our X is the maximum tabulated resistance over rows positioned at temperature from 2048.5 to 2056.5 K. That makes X 3.427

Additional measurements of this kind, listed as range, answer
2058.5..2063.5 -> 2.641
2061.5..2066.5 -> 2.584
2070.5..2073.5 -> 2.404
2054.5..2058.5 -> 3.275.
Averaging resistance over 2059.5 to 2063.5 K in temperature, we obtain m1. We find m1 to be 2.56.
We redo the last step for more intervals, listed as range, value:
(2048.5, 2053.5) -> 3.24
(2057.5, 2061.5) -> 2.65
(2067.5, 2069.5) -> 2.45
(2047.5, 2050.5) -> 3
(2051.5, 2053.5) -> 3.36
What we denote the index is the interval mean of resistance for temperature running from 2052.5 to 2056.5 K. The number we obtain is 3.31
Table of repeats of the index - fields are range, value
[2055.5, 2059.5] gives 2.89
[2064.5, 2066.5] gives 2.5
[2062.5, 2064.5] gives 2.56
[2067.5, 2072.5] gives 2.42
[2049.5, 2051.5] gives 3.25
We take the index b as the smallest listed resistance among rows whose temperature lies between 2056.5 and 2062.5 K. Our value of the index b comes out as 2.482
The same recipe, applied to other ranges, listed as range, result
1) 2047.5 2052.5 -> 2.806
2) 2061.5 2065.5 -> 2.517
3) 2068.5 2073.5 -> 2.362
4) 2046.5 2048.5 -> 2.706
